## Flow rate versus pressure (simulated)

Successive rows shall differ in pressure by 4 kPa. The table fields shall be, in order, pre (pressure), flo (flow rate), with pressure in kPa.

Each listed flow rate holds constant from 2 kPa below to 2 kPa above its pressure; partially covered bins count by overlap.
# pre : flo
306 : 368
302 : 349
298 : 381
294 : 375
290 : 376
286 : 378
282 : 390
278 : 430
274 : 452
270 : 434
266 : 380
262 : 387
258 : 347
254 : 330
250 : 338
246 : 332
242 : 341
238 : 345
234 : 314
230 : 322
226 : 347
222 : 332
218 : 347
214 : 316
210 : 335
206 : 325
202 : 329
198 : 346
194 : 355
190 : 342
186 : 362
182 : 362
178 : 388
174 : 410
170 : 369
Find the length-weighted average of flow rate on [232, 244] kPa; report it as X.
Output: 333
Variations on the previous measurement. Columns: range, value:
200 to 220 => 330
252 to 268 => 361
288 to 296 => 376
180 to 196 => 355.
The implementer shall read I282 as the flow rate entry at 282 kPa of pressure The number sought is 390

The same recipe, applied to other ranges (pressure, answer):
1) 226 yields 347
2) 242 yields 341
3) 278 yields 430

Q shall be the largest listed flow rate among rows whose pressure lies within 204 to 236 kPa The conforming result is 347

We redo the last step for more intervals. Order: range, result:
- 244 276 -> 452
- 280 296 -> 390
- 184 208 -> 362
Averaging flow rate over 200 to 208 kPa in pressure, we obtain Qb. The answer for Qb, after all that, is 327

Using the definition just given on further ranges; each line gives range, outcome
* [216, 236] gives 332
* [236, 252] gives 339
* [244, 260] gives 337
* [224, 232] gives 334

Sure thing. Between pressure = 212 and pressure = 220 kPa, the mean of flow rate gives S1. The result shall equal 332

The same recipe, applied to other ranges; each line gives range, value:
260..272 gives 400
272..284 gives 424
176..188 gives 371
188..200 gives 348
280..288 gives 384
